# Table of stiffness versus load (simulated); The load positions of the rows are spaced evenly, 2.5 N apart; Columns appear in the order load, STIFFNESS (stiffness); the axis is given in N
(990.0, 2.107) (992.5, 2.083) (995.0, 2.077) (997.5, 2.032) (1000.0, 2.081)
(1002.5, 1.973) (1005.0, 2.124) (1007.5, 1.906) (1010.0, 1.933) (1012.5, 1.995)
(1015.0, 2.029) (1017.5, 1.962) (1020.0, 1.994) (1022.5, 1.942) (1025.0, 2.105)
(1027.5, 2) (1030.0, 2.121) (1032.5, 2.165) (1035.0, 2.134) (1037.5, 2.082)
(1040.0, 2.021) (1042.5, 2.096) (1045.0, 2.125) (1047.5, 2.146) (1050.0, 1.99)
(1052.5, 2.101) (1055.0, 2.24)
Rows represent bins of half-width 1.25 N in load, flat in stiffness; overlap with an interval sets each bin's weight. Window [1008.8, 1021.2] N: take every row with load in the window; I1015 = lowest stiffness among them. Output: 1.933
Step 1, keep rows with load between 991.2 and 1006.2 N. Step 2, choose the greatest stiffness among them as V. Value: 2.124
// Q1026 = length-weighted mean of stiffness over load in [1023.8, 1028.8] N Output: 2.05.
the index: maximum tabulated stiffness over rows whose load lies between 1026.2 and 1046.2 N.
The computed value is 2.165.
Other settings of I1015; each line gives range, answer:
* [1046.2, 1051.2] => 1.99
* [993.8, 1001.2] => 2.032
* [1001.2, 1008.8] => 1.906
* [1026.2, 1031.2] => 2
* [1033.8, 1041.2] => 2.021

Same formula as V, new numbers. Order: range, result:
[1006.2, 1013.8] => 1.995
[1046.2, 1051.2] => 2.146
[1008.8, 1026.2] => 2.105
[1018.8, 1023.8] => 1.994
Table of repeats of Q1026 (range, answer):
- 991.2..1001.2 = 2.07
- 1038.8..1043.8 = 2.06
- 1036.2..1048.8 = 2.09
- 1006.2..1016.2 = 1.97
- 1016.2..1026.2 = 2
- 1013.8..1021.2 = 1.99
